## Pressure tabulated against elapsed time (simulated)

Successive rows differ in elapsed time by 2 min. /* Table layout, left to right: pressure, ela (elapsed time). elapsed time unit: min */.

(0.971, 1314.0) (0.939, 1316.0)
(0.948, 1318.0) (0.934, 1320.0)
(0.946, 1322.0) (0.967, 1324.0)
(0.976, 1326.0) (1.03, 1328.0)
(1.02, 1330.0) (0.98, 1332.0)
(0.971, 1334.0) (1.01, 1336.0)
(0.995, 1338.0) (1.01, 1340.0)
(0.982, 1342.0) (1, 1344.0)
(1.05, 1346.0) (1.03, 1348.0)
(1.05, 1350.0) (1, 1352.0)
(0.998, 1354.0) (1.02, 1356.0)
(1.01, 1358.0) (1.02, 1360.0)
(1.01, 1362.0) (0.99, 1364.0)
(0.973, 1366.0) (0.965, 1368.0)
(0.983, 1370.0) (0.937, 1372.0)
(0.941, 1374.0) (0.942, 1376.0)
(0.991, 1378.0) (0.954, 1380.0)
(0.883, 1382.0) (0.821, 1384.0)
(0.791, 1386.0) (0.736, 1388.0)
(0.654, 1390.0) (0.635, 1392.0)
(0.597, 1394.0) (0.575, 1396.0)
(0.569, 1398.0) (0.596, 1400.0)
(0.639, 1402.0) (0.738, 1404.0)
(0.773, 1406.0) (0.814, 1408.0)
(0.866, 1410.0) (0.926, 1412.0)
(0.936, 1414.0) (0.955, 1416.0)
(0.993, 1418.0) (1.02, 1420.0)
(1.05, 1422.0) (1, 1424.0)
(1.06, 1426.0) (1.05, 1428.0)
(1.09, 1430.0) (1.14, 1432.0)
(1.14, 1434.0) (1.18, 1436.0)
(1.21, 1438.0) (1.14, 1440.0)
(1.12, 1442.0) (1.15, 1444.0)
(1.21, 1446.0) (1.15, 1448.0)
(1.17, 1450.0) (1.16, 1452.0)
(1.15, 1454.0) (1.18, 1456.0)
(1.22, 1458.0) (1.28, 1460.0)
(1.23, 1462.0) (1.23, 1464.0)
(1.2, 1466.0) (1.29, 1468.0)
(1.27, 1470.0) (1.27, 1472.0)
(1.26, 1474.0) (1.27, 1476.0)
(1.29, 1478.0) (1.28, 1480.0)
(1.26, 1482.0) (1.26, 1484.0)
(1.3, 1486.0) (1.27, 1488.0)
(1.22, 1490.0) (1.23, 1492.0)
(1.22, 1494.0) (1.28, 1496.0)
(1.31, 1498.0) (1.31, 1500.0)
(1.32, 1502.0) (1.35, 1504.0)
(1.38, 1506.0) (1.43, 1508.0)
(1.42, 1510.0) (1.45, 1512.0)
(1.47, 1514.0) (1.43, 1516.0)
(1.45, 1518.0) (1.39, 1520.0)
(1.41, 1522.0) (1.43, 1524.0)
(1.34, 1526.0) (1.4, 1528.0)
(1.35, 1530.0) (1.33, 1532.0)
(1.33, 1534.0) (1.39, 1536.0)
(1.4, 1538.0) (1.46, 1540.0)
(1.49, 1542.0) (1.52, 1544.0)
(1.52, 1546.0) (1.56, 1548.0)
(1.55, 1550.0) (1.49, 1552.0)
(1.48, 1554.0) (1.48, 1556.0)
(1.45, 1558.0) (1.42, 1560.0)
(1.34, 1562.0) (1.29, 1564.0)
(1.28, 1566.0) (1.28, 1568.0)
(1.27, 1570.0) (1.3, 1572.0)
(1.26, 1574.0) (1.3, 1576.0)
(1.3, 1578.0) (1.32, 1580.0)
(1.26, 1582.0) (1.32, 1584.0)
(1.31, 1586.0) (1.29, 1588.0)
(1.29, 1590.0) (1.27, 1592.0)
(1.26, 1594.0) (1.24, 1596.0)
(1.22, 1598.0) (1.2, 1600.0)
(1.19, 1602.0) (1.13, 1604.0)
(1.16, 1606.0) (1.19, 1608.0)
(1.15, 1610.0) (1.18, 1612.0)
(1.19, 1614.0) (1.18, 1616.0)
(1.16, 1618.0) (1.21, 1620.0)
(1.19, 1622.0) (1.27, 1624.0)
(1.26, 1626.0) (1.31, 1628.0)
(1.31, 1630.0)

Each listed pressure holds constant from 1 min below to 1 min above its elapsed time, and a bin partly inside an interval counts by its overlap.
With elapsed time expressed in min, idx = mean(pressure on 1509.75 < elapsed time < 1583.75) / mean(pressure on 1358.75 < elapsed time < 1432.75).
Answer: 1.6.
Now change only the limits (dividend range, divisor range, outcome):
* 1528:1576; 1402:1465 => 1.31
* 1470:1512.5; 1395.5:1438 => 1.41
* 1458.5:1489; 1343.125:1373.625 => 1.26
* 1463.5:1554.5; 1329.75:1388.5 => 1.40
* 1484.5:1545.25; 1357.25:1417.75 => 1.63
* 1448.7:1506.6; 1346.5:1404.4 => 1.45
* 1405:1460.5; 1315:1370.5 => 1.08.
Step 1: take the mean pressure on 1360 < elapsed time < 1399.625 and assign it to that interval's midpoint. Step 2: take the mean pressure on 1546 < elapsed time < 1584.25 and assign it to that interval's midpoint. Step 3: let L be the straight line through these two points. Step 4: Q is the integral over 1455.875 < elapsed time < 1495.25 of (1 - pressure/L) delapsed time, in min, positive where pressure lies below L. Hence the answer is -4.9 min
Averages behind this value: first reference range 0.84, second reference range 1.37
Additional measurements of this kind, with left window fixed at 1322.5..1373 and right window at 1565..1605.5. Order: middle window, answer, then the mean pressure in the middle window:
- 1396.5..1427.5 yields 6.1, 0.861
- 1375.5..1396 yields 5.0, 0.786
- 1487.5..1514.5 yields -3.7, 1.33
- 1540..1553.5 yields -3.3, 1.52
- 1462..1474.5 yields -1.3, 1.25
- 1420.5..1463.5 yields -1.6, 1.15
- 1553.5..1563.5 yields -1.6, 1.42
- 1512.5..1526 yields -2.7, 1.42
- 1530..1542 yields -1.8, 1.39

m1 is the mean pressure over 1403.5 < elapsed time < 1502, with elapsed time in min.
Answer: 1.15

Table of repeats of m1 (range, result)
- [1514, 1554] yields 1.44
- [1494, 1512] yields 1.35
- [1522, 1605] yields 1.35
